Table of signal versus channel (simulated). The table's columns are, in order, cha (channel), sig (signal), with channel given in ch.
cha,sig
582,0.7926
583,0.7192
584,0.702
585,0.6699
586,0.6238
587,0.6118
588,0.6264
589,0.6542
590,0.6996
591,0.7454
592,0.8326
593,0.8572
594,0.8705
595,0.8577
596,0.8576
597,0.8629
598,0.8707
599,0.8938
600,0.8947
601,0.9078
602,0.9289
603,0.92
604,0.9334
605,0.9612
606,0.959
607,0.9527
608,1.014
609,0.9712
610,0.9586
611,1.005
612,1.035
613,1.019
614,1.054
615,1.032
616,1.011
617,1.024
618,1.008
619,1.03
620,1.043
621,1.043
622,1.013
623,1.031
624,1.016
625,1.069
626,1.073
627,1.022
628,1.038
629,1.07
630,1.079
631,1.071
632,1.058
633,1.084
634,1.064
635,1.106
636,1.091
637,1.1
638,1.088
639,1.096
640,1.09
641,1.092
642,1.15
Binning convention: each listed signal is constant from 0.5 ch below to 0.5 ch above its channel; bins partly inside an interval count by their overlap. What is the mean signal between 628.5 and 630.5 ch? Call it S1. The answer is 1.07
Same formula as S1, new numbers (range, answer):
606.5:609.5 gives 0.979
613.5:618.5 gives 1.03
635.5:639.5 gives 1.09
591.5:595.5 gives 0.855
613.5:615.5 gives 1.04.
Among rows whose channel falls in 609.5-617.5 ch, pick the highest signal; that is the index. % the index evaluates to 1.054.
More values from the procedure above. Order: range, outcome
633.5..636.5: 1.106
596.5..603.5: 0.9289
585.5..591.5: 0.7454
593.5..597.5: 0.8705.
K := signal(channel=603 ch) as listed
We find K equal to 0.92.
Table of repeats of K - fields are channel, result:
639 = 1.096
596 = 0.8576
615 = 1.032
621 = 1.043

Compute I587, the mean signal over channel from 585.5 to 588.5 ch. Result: 0.621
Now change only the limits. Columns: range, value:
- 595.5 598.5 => 0.864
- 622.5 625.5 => 1.04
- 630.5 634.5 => 1.07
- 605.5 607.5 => 0.956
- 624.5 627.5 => 1.05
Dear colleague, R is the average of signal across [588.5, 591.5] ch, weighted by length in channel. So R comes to 0.7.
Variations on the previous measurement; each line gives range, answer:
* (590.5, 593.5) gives 0.812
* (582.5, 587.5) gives 0.665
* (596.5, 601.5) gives 0.886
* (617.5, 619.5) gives 1.02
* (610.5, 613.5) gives 1.02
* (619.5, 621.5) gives 1.04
